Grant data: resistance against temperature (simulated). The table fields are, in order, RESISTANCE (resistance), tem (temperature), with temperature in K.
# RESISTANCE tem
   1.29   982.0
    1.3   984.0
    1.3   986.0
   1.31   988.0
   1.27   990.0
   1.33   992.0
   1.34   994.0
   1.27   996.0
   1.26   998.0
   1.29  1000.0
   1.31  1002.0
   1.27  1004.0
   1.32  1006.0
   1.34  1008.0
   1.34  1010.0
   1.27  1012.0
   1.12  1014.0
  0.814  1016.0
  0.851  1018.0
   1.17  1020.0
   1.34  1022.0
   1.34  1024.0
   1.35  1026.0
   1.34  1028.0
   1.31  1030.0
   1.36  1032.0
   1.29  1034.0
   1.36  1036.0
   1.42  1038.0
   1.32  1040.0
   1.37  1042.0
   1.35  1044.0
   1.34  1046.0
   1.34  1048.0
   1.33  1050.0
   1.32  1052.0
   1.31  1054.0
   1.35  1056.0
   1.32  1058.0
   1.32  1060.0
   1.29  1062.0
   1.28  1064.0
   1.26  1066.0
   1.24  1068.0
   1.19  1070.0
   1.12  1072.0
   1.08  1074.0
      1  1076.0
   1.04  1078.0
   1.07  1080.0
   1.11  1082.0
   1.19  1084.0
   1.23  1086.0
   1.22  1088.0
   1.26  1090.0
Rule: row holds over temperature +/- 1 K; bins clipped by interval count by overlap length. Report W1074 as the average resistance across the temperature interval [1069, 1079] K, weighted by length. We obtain 1.09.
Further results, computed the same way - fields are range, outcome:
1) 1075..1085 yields 1.08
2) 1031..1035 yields 1.33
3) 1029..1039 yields 1.35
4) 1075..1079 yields 1.02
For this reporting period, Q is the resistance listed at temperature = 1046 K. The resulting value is 1.34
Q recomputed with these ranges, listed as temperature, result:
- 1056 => 1.35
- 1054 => 1.31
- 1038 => 1.42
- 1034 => 1.29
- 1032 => 1.36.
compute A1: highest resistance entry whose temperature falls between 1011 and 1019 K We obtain 1.27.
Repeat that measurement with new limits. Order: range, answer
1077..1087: 1.23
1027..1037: 1.36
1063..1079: 1.28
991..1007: 1.34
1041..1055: 1.37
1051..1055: 1.32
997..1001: 1.29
